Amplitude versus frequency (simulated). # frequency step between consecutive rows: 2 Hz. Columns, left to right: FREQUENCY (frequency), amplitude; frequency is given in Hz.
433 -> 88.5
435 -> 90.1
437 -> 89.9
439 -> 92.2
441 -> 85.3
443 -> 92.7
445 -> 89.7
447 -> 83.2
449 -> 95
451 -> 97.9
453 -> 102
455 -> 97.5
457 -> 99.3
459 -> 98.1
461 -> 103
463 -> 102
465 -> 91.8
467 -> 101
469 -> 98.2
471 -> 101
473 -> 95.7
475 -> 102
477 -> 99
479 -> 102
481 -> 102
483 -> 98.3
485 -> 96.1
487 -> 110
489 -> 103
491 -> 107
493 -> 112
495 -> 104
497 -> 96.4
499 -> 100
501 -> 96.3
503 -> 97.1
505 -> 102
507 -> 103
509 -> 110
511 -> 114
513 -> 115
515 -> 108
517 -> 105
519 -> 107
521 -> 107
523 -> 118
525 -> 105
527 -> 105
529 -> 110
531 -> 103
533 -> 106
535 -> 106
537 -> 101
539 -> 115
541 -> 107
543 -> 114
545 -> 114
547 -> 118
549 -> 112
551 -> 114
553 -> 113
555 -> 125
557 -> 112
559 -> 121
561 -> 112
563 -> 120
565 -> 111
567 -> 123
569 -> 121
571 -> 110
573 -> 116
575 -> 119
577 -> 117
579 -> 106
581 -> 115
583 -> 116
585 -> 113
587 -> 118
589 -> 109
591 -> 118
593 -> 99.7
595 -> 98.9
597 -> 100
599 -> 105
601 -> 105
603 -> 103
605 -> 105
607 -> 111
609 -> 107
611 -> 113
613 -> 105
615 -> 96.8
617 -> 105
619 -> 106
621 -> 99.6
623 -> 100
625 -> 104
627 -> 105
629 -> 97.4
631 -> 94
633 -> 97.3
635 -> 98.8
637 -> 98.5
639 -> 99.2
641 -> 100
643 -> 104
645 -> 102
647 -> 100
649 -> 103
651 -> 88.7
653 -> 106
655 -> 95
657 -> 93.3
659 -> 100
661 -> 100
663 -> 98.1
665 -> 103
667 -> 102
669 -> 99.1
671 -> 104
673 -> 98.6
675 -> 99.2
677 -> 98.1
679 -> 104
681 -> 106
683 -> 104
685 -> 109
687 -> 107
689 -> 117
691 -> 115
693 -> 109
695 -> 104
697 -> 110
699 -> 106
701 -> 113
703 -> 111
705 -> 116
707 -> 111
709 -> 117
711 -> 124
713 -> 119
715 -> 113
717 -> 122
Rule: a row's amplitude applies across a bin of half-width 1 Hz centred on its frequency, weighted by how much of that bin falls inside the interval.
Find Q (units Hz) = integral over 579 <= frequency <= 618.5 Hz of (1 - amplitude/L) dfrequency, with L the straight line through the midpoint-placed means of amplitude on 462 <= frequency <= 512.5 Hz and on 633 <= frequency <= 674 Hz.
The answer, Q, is -2.8 Hz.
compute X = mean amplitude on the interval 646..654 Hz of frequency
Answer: 99.4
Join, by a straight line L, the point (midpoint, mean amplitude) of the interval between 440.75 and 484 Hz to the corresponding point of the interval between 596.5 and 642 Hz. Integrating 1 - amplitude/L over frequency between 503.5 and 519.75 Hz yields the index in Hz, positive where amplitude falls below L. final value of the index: -1.4 Hz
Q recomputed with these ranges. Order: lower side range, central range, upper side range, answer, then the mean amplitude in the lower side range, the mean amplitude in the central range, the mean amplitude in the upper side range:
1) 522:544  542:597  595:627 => -4.0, 108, 114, 104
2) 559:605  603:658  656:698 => 3.3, 112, 101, 104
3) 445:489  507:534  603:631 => -2.1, 98.7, 108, 104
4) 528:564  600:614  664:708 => 0.4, 112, 107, 107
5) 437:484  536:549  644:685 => -1.8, 96.8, 112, 100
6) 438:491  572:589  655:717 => -2.0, 97.8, 115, 107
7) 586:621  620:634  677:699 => 0.9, 106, 99.6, 108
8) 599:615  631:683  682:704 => 4.0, 106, 99.9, 110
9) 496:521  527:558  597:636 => -2.1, 105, 111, 103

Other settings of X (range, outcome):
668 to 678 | 99.8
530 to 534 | 104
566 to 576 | 118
